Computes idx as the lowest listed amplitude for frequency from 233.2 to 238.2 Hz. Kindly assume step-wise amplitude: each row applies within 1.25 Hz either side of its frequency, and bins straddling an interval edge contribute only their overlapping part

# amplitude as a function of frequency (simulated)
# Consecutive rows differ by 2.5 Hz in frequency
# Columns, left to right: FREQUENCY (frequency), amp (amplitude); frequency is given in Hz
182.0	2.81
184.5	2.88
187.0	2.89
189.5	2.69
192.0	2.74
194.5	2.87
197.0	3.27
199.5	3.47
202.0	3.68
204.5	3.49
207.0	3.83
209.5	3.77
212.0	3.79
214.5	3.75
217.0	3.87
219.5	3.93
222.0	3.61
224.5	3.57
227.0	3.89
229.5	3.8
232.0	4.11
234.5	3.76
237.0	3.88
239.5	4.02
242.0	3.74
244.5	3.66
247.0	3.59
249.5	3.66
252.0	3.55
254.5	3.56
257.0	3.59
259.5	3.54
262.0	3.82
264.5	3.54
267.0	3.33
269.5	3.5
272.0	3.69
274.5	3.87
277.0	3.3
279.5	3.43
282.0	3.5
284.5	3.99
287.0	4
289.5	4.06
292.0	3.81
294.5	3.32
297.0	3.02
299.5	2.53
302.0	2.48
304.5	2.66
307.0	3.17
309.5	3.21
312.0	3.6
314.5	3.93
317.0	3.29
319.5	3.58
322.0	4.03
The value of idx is 3.76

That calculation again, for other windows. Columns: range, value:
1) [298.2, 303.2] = 2.48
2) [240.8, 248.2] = 3.59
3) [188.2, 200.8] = 2.69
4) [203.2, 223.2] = 3.49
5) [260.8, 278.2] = 3.3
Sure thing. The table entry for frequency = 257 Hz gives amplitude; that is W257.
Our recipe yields 3.59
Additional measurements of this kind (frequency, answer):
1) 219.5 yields 3.93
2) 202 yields 3.68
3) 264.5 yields 3.54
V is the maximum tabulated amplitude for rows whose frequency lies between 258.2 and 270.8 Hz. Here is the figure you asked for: 3.82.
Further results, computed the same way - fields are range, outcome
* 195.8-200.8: 3.47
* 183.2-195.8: 2.89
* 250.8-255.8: 3.56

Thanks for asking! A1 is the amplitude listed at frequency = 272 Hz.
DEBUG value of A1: 3.69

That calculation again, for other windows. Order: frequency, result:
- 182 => 2.81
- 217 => 3.87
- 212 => 3.79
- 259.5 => 3.54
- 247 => 3.59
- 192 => 2.74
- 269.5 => 3.5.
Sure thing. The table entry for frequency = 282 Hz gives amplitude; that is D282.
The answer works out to 3.5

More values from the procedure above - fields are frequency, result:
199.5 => 3.47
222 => 3.61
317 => 3.29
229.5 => 3.8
